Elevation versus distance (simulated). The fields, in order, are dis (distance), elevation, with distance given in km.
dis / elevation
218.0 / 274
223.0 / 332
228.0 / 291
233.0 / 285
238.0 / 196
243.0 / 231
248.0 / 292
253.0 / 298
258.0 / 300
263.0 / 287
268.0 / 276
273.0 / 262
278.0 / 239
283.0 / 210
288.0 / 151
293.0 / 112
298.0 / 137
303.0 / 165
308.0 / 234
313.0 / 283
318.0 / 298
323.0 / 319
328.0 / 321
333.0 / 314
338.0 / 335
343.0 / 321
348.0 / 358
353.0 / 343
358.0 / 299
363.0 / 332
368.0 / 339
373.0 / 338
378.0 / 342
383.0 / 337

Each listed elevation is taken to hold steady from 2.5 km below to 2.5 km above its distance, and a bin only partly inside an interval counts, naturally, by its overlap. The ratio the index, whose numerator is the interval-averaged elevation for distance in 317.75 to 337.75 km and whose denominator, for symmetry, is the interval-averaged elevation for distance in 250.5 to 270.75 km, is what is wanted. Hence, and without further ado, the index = 1.1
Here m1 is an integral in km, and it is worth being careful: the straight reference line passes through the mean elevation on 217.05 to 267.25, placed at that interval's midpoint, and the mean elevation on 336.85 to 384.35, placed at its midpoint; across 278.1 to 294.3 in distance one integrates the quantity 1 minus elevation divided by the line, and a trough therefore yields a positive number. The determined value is 6.81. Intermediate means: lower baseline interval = 279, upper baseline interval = 334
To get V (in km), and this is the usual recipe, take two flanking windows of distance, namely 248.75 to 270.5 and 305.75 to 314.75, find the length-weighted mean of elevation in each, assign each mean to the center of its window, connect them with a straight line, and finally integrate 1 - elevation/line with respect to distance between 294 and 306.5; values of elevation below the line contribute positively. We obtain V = 5.2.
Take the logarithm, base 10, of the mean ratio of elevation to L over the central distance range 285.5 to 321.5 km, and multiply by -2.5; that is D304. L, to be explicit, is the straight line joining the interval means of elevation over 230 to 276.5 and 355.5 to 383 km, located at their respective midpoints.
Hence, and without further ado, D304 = 0.43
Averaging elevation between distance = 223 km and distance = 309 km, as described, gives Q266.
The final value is 236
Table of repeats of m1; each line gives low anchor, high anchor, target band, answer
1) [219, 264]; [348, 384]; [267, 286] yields 3.37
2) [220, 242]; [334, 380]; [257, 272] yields 0.26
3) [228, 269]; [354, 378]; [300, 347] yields 3.21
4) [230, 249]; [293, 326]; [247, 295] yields -0.19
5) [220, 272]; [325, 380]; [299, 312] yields 4.48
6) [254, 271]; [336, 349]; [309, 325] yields 1.37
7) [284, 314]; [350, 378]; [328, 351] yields -4.92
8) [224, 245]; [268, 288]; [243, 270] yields -4.60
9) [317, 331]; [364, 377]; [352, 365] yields 0.38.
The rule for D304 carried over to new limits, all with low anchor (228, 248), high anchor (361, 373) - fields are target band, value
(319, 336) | -0.02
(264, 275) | 0.00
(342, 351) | -0.07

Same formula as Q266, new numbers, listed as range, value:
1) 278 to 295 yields 171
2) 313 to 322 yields 297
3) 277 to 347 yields 248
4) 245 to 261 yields 294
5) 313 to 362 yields 321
